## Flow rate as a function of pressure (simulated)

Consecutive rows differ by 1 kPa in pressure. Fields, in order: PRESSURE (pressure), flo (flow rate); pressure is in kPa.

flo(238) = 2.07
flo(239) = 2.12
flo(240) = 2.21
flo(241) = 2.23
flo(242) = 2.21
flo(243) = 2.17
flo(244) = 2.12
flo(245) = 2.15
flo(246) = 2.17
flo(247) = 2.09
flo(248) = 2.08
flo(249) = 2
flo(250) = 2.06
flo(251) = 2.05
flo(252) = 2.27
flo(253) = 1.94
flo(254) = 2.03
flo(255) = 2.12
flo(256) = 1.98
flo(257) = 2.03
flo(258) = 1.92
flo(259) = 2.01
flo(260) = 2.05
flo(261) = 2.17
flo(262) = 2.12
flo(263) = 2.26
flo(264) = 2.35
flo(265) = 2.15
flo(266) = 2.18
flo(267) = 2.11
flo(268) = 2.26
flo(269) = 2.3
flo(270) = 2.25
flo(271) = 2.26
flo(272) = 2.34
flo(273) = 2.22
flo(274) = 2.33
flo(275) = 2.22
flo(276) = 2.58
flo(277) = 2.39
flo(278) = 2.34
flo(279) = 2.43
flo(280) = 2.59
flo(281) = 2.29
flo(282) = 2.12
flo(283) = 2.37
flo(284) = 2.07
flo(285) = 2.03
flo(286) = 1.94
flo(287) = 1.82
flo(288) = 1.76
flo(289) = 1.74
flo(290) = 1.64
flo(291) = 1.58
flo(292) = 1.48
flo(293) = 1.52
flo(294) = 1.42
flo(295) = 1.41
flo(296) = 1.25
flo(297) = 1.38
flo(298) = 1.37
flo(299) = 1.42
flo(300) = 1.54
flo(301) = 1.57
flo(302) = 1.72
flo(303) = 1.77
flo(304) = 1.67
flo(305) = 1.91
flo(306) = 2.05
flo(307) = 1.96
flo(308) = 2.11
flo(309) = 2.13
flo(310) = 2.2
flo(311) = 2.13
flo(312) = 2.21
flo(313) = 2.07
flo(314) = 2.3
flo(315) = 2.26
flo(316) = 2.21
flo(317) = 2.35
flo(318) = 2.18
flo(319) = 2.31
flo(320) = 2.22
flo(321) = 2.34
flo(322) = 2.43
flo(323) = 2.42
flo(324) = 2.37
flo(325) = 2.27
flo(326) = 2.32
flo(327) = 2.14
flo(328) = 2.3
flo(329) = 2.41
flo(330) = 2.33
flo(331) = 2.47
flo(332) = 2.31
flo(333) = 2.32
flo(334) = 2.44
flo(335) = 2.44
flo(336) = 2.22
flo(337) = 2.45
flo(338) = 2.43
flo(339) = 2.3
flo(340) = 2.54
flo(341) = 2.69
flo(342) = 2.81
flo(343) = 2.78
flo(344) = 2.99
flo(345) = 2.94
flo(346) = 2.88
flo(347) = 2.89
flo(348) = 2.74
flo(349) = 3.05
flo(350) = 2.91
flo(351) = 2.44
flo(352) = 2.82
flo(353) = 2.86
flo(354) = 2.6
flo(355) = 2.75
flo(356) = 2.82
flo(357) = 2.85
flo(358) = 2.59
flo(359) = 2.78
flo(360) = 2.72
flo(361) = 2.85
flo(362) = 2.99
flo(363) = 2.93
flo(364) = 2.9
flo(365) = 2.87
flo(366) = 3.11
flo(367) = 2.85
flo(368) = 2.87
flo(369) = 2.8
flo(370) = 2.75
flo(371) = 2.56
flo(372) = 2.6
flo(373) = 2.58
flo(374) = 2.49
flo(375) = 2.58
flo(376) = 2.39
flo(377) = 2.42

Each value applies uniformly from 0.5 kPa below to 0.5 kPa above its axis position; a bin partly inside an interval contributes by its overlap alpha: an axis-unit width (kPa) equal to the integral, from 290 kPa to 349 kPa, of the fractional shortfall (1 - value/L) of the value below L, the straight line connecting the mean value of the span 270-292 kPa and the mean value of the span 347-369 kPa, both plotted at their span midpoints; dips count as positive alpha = 7.78 kPa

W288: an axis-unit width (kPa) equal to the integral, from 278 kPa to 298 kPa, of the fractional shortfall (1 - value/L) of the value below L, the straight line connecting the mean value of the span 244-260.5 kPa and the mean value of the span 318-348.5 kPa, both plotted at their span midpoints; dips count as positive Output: 3.6 kPa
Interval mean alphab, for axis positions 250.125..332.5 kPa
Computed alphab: 2.07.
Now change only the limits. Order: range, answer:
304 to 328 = 2.2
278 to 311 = 1.83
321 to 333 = 2.34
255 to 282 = 2.23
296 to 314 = 1.83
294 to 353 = 2.25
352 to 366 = 2.82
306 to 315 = 2.14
